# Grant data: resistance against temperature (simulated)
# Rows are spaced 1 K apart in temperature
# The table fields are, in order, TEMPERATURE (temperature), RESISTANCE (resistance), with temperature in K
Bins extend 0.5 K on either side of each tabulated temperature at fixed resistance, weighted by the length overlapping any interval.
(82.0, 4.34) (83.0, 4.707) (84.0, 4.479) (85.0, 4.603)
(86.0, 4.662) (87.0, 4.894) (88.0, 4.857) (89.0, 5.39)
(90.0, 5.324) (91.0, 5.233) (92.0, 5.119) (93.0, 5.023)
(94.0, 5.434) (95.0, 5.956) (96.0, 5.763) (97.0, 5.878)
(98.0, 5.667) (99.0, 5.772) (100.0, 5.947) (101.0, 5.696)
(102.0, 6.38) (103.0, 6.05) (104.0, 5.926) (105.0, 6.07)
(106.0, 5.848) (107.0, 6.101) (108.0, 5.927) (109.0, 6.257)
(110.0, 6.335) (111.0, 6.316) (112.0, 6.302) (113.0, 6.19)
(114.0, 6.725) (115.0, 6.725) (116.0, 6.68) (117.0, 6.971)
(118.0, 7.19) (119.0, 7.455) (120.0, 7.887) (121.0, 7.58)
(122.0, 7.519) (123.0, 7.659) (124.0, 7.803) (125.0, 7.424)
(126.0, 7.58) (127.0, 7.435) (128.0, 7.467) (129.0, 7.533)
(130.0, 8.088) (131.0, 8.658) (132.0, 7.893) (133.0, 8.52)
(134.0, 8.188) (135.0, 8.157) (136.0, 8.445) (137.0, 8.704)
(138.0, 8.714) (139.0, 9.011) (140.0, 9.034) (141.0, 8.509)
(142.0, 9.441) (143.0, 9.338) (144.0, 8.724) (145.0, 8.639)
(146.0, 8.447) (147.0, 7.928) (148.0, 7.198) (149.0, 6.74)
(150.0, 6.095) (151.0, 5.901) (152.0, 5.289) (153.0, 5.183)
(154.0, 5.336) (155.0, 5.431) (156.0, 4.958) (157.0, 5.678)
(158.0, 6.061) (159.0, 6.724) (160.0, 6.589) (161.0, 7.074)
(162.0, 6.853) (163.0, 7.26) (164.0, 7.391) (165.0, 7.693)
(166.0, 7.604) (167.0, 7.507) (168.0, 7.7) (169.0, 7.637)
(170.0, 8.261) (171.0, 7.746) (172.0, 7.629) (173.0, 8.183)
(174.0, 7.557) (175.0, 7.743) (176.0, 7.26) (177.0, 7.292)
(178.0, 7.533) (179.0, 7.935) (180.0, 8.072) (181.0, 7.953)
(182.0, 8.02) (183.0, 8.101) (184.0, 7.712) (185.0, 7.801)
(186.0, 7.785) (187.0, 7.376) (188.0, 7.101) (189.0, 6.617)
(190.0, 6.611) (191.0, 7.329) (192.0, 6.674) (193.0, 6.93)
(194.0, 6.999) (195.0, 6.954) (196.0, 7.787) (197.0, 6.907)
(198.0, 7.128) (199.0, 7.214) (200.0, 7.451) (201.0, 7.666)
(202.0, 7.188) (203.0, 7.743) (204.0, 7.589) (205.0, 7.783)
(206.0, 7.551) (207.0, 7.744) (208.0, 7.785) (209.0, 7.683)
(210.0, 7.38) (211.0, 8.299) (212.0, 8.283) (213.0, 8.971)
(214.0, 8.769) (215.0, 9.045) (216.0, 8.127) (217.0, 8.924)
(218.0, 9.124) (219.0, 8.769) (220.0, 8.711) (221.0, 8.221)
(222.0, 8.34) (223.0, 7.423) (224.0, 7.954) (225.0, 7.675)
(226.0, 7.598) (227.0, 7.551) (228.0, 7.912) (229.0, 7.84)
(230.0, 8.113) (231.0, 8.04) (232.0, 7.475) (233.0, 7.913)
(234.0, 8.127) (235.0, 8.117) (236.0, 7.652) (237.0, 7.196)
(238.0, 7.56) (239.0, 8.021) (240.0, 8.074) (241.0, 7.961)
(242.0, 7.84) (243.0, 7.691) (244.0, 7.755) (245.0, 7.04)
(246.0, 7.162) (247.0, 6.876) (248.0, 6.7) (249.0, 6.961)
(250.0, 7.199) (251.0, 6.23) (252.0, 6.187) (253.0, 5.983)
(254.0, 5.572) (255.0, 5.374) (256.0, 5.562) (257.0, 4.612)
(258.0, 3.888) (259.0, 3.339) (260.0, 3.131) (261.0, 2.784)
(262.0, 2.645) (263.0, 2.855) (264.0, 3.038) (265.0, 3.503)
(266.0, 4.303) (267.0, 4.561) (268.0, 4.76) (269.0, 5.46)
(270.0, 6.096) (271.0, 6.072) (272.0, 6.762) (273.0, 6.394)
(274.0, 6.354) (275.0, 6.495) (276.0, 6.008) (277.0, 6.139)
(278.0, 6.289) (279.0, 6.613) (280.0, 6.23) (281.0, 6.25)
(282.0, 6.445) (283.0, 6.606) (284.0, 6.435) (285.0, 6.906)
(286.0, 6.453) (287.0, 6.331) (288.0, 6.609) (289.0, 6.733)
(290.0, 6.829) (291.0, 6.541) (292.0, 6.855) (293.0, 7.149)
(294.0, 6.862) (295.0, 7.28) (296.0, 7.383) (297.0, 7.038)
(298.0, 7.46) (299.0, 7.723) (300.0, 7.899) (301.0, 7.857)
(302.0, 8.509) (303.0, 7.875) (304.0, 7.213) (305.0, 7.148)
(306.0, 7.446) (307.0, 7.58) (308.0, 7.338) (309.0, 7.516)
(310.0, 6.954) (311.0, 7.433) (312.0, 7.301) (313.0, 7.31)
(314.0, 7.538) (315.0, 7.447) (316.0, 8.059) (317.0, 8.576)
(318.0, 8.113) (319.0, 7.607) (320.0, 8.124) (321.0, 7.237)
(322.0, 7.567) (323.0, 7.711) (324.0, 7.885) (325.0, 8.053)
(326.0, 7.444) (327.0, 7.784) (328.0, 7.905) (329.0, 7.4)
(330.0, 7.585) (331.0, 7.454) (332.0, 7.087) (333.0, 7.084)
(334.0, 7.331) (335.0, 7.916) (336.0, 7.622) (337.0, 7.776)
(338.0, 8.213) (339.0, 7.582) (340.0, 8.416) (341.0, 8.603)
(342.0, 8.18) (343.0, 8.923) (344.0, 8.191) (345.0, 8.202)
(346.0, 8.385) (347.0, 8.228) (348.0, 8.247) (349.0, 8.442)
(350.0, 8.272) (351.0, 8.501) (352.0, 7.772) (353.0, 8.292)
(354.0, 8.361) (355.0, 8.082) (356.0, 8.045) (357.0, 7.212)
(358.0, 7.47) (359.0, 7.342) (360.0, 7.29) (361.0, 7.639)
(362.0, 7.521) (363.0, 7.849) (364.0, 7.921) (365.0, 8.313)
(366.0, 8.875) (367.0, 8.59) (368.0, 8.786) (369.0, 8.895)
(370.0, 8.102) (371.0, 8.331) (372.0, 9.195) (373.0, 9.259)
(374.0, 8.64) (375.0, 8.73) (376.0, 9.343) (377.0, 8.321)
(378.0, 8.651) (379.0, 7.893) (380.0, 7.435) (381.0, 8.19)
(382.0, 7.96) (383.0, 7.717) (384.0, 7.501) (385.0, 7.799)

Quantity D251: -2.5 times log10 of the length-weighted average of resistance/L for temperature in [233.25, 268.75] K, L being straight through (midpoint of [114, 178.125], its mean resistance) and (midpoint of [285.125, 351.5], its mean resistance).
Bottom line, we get 0.27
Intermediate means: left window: 7.47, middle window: 5.9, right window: 7.62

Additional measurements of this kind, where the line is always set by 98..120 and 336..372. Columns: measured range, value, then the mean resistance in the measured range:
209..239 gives -0.13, 8.1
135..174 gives -0.11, 7.4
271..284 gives 0.19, 6.37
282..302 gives 0.10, 7.02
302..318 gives 0.04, 7.57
